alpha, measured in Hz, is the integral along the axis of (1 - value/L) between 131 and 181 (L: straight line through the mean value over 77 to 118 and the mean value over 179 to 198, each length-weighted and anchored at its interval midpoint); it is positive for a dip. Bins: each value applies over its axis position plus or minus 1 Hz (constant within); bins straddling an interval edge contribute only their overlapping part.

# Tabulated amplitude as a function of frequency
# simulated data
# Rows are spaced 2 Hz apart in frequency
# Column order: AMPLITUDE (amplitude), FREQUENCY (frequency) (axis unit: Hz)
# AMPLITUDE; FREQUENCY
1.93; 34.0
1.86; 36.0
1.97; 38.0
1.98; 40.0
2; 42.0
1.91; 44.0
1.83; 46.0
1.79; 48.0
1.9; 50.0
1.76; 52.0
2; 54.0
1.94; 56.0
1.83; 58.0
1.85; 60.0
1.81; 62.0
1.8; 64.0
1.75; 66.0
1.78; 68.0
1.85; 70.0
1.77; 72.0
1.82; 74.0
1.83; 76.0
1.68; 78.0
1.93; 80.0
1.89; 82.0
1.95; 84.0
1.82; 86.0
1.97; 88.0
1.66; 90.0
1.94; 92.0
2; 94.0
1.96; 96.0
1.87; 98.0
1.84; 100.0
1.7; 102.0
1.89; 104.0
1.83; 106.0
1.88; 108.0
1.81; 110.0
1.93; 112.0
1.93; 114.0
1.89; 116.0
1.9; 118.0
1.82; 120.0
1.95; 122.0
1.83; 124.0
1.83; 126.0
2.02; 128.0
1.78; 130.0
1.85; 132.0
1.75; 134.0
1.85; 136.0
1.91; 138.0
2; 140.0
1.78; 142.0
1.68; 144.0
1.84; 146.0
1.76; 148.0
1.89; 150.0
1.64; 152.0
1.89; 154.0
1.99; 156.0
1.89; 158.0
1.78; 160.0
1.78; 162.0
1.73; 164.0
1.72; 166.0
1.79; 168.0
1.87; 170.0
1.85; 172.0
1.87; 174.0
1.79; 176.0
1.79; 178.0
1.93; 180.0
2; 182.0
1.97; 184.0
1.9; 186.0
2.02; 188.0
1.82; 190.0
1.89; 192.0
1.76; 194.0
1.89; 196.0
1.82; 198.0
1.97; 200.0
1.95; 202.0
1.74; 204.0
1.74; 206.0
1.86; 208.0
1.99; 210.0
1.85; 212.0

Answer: 1.77 Hz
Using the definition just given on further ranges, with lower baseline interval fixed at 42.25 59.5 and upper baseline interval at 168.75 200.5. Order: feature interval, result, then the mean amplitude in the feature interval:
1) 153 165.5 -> 0.28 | 1.84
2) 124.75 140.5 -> 0.08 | 1.87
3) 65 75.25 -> 0.44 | 1.79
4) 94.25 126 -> 0.13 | 1.87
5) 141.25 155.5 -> 0.68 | 1.79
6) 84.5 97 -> -0.11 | 1.89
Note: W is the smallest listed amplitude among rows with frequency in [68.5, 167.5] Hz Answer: 1.64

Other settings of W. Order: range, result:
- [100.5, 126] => 1.7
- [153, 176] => 1.72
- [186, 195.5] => 1.76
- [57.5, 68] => 1.75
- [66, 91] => 1.66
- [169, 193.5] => 1.79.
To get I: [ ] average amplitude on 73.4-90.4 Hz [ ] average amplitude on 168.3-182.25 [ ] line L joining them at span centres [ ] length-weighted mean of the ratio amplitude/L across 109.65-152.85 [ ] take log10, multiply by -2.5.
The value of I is 0.00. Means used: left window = 1.85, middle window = 1.85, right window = 1.86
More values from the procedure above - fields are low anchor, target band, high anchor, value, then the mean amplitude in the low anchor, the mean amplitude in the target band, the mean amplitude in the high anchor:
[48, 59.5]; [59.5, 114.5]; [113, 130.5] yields 0.02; 1.88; 1.85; 1.89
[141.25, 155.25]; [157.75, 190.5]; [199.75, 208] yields -0.02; 1.79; 1.85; 1.84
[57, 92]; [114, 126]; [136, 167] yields -0.03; 1.83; 1.88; 1.82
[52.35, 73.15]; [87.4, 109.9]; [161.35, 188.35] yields -0.01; 1.84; 1.86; 1.85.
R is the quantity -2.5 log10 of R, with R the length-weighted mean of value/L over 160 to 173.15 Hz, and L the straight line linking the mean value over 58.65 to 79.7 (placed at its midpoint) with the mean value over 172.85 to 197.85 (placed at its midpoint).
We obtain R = 0.05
